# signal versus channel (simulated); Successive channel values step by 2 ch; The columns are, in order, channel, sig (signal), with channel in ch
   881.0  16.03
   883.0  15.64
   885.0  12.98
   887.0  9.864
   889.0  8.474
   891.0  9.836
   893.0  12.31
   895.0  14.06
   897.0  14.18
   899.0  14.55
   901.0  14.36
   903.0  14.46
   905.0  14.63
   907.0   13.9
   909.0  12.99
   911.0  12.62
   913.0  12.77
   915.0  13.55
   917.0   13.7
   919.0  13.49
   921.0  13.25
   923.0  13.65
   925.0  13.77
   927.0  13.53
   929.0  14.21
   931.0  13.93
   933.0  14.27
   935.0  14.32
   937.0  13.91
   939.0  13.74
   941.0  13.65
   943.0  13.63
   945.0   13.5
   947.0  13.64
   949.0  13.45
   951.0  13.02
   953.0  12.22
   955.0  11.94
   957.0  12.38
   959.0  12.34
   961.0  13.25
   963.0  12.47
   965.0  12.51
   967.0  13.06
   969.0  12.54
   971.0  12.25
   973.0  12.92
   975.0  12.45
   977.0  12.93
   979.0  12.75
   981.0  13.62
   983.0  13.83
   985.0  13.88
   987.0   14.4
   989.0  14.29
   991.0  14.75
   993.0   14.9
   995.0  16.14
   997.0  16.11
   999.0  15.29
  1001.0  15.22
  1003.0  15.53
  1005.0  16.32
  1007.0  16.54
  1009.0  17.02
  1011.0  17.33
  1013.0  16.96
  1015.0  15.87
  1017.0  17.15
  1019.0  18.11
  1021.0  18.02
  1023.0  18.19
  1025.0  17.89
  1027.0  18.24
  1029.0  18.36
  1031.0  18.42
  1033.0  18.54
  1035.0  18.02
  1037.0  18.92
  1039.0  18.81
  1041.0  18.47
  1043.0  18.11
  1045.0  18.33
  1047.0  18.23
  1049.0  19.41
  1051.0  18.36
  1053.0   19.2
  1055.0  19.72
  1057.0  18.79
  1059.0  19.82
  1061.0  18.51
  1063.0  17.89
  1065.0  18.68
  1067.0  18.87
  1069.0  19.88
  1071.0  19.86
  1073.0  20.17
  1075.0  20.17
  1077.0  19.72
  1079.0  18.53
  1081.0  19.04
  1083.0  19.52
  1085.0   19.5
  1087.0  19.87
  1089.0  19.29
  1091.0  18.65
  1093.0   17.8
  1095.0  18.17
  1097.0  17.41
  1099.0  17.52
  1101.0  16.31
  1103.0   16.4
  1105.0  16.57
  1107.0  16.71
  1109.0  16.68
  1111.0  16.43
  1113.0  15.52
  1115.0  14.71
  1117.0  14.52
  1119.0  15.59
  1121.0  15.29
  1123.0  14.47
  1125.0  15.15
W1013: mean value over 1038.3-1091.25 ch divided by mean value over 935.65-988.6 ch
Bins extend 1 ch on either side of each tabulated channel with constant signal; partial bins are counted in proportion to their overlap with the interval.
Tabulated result 1.5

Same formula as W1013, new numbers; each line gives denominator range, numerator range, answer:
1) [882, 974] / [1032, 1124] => 1.37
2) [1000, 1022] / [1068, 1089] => 1.17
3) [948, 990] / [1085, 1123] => 1.30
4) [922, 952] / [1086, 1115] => 1.26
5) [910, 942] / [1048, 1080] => 1.41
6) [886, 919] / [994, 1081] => 1.40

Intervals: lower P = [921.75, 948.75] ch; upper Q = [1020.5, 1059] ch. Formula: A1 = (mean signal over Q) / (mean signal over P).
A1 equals 1.3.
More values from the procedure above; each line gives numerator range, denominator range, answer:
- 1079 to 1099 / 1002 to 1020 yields 1.12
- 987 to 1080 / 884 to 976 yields 1.36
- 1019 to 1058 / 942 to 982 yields 1.44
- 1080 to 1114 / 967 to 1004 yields 1.26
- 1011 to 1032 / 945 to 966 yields 1.39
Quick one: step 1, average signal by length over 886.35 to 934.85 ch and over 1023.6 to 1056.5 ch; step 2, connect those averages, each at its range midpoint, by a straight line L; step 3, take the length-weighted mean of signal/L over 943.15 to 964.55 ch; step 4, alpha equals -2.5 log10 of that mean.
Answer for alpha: 0.17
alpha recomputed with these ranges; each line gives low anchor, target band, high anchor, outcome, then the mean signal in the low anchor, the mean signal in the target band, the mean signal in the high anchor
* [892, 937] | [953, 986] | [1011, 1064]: 0.23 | 13.8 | 12.8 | 18.3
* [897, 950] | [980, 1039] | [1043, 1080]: 0.04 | 13.8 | 16.5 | 19.1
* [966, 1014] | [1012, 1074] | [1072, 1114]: -0.13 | 14.6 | 18.5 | 18.1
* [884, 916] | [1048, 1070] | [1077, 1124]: -0.17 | 12.8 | 19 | 17.2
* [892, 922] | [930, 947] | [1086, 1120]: 0.03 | 13.7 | 13.9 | 16.9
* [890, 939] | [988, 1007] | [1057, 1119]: 0.02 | 13.6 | 15.5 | 18.1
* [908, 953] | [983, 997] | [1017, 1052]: 0.11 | 13.5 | 14.8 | 18.3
